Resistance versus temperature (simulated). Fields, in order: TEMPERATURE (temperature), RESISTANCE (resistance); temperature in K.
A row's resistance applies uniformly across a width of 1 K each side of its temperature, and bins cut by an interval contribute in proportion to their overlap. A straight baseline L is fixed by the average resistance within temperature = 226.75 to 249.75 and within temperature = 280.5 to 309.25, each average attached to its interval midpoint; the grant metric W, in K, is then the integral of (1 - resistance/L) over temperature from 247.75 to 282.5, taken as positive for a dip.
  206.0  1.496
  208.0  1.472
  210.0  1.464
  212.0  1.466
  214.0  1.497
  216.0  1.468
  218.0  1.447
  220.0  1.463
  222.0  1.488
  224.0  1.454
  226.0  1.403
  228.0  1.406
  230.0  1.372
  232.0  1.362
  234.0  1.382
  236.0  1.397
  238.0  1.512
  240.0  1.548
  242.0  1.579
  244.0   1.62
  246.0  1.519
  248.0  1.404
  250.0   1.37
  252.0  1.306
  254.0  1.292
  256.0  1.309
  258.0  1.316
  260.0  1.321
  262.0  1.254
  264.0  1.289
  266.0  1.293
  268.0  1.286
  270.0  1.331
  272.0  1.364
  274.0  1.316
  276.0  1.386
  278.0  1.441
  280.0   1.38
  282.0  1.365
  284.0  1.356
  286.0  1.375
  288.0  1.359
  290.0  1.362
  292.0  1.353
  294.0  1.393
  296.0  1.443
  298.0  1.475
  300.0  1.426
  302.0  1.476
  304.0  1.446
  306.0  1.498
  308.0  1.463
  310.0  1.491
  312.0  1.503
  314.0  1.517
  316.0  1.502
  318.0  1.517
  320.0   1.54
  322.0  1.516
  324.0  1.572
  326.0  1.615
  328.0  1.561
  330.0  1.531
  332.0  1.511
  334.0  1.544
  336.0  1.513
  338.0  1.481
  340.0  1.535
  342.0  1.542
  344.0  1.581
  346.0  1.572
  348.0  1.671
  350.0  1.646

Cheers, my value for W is 2.5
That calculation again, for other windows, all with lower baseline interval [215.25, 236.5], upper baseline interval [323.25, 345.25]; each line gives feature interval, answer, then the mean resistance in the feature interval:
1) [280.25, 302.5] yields 1.5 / 1.4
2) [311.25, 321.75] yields 0.1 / 1.52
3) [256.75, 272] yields 1.7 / 1.3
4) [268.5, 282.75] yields 1.1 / 1.37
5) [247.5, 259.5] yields 1.0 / 1.33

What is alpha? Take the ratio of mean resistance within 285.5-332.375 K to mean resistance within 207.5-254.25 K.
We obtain 1.02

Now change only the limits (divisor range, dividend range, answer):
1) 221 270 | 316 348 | 1.11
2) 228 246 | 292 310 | 0.99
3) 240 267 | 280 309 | 1.02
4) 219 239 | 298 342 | 1.06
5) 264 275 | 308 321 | 1.15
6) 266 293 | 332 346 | 1.13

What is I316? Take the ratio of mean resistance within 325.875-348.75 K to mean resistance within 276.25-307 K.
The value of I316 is 1.1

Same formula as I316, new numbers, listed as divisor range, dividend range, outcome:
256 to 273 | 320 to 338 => 1.18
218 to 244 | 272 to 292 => 0.94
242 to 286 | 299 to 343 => 1.11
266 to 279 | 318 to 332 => 1.15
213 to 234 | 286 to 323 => 1.02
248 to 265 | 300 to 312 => 1.12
